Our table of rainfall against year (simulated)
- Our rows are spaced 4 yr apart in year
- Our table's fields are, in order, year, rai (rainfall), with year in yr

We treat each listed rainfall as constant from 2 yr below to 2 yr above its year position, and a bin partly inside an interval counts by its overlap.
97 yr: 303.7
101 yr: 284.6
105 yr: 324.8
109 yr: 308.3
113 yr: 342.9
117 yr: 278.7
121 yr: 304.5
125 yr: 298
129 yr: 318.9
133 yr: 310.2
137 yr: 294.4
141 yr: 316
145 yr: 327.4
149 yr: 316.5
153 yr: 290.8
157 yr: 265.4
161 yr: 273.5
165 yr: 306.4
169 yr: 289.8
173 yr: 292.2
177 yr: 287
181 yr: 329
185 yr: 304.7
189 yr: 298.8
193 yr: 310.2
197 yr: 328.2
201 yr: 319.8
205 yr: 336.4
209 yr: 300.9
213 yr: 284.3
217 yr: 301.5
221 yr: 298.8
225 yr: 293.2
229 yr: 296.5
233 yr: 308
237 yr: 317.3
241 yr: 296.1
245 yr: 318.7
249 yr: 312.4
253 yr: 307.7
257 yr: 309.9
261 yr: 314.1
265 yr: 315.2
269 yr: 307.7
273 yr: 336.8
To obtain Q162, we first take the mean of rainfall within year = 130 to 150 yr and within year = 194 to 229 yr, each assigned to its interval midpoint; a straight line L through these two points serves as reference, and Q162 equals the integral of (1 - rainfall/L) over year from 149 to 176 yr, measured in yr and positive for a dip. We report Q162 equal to 2.0 yr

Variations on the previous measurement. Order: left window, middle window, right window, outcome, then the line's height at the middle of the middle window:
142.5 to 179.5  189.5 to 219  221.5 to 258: -1.0 yr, 301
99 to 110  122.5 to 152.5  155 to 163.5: -2.7 yr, 285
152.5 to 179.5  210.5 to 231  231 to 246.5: 0.6 yr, 304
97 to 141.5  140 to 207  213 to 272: 0.3 yr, 307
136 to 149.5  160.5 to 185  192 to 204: 1.5 yr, 318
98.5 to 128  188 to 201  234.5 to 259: -0.2 yr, 309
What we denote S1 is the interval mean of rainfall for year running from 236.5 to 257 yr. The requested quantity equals 310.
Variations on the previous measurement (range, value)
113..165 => 301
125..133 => 312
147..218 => 302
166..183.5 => 300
